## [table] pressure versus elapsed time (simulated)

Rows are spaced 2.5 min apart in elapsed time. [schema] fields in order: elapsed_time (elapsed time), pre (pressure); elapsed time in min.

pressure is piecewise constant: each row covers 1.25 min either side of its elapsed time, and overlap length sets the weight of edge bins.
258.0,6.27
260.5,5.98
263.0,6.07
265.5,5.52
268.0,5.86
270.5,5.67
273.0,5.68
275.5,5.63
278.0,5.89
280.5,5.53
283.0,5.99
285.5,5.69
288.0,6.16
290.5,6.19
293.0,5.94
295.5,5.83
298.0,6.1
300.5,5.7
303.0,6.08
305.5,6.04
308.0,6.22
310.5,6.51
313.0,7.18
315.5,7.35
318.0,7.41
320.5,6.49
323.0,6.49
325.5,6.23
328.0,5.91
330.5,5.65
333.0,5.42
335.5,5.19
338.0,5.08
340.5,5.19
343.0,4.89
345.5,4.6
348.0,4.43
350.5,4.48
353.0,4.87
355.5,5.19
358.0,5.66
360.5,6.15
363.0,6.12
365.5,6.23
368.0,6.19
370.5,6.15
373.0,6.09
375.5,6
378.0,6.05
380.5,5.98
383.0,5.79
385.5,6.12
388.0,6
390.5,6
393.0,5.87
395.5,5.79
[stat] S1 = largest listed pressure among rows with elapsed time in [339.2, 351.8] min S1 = 5.19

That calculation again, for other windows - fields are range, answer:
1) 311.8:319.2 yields 7.41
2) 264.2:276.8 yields 5.86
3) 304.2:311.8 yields 6.51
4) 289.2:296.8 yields 6.19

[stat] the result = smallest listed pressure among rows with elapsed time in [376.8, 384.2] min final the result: 5.79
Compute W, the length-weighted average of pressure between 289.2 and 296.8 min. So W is 5.99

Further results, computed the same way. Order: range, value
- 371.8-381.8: 6.03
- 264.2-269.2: 5.69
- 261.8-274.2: 5.76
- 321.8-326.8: 6.35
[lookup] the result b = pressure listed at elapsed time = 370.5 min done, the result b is 6.15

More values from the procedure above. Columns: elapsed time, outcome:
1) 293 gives 5.94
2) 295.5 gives 5.83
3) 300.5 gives 5.7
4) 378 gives 6.05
